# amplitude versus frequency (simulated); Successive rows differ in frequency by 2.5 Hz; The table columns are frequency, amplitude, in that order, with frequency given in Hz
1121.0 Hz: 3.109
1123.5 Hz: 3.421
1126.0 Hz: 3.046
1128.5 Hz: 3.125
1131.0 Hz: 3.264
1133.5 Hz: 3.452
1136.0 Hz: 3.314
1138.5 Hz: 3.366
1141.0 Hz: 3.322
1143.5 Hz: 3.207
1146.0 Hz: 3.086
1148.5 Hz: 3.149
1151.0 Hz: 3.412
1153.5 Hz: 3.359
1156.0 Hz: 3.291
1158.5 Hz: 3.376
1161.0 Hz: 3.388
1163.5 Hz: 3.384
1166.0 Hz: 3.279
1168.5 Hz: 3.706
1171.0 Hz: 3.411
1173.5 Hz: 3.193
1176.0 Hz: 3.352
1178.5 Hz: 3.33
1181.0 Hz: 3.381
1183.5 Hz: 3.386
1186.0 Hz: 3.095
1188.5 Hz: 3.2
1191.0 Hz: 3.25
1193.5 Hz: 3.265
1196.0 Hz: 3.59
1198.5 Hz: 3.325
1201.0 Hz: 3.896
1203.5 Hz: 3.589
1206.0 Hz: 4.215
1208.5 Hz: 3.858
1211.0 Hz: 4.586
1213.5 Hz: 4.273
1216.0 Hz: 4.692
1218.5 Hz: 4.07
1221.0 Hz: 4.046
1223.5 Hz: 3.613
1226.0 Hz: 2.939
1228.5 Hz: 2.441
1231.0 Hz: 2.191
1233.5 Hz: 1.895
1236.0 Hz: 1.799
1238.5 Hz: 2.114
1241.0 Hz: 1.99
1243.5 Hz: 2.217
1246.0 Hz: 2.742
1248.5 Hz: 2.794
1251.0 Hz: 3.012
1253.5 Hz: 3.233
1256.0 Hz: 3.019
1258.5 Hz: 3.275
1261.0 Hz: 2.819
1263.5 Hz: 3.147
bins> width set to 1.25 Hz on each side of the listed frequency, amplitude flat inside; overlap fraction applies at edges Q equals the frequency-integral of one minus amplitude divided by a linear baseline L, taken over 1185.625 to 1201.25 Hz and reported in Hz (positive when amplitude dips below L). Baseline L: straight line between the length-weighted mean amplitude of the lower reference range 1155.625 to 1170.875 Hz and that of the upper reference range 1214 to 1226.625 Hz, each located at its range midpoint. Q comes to 1.4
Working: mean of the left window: 3.41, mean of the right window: 3.94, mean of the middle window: 3.36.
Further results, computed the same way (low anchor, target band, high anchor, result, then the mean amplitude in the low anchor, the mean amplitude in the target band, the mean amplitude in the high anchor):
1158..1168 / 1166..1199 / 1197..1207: 2.0 Hz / 3.38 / 3.34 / 3.74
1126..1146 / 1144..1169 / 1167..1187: -0.1 Hz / 3.26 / 3.33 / 3.36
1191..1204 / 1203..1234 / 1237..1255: -4.8 Hz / 3.5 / 3.61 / 2.58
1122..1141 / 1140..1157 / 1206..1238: 0.2 Hz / 3.28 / 3.26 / 3.37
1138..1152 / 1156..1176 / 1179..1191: -0.8 Hz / 3.25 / 3.38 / 3.27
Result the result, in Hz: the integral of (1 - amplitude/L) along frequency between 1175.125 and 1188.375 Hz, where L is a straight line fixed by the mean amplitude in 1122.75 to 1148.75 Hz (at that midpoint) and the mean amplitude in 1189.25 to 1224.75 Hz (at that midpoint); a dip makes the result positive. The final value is 1.3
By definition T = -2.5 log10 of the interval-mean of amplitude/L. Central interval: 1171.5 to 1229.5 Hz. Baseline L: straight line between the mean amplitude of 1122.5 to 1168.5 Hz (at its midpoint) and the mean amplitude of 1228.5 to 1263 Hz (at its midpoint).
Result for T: -0.24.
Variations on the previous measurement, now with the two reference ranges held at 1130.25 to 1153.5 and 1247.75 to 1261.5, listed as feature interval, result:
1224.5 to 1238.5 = 0.340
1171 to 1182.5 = -0.037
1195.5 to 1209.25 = -0.186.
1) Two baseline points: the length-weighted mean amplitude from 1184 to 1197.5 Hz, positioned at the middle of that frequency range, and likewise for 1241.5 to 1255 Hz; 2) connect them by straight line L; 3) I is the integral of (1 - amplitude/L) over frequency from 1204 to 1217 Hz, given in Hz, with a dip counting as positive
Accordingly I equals -4.9 Hz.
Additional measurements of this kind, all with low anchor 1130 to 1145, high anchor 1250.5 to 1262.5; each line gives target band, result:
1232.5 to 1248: 4.7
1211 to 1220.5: -3.6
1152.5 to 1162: -0.2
